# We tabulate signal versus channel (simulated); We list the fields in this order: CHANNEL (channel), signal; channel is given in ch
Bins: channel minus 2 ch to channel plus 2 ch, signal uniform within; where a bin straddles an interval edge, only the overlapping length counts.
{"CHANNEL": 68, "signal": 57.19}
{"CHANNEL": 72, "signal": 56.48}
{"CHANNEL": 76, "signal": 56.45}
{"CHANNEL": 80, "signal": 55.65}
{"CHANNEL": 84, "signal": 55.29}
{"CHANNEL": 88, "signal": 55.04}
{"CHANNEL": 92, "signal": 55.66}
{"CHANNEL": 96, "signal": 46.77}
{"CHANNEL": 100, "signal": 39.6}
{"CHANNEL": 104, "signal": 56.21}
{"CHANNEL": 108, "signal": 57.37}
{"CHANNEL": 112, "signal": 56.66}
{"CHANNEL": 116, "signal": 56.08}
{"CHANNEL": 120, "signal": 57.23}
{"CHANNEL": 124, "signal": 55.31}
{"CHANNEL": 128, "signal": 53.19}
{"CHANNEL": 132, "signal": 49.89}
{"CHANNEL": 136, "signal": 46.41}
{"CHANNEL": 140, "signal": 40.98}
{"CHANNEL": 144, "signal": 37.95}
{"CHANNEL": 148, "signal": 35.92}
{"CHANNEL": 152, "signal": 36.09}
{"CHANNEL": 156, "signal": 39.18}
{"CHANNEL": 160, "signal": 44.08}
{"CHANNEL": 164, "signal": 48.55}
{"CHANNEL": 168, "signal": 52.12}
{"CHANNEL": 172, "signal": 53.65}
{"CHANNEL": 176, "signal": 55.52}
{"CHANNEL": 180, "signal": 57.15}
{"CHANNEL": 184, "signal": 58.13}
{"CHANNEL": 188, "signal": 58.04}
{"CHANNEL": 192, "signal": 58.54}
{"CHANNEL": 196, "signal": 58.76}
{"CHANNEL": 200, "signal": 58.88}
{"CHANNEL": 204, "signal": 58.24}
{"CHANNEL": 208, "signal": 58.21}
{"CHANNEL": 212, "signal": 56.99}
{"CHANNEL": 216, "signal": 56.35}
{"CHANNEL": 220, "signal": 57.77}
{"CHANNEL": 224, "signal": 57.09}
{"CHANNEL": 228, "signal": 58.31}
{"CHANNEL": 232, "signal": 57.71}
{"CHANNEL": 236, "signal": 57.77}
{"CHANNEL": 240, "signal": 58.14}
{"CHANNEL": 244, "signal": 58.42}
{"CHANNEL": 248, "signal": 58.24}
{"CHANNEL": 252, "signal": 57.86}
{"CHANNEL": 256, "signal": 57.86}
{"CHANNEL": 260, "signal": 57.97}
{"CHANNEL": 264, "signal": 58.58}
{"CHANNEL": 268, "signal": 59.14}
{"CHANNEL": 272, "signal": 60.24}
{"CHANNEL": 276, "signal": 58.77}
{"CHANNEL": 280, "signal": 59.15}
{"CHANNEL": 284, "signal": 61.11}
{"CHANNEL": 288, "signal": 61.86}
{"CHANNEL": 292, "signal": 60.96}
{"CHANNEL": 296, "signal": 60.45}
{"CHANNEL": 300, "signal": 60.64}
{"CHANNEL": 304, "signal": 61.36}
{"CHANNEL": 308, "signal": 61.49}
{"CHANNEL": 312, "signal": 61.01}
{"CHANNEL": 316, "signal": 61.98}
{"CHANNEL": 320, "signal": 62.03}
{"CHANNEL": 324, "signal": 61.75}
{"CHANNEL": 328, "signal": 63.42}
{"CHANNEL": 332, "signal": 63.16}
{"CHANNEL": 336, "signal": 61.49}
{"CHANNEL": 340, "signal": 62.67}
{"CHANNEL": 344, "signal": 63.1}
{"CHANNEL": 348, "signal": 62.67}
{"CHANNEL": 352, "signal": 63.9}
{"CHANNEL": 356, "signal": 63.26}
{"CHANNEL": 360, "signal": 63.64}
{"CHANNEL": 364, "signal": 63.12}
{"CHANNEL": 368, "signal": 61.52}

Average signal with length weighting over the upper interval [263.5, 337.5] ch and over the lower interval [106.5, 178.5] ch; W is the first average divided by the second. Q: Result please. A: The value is 1.25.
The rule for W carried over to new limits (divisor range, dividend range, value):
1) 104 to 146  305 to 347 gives 1.21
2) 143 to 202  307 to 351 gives 1.24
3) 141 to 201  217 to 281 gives 1.17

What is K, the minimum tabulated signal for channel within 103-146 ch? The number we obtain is 37.95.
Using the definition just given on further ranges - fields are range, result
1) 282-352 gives 60.45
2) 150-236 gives 36.09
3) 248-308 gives 57.86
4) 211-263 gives 56.35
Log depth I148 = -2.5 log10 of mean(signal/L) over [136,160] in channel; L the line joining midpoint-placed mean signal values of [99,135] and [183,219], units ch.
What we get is 0.372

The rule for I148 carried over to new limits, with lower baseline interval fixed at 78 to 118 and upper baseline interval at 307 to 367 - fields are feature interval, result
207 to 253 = 0.014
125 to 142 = 0.142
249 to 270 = 0.025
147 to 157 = 0.441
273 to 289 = 0.006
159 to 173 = 0.130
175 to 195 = -0.017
